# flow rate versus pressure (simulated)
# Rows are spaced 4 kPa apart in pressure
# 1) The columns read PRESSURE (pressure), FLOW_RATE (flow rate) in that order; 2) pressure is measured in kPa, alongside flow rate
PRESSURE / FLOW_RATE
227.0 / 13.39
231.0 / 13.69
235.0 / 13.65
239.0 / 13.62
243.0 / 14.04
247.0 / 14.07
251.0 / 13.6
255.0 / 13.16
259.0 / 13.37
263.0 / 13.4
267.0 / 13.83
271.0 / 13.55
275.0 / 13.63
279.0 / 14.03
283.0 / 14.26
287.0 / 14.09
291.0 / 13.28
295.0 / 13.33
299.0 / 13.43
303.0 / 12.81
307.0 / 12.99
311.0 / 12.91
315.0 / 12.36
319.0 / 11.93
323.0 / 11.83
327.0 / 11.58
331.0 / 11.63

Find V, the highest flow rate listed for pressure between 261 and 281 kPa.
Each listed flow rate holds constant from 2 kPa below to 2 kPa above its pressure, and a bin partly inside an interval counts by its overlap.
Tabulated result 14.03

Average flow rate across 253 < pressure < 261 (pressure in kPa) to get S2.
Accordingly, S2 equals 13.3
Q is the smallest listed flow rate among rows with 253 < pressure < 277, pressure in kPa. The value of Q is 13.16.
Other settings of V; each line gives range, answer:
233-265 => 14.07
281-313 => 14.26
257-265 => 13.4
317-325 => 11.93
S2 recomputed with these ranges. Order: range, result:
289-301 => 13.3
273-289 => 14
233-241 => 13.6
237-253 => 13.8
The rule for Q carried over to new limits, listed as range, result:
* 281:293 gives 13.28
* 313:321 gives 11.93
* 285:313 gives 12.81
